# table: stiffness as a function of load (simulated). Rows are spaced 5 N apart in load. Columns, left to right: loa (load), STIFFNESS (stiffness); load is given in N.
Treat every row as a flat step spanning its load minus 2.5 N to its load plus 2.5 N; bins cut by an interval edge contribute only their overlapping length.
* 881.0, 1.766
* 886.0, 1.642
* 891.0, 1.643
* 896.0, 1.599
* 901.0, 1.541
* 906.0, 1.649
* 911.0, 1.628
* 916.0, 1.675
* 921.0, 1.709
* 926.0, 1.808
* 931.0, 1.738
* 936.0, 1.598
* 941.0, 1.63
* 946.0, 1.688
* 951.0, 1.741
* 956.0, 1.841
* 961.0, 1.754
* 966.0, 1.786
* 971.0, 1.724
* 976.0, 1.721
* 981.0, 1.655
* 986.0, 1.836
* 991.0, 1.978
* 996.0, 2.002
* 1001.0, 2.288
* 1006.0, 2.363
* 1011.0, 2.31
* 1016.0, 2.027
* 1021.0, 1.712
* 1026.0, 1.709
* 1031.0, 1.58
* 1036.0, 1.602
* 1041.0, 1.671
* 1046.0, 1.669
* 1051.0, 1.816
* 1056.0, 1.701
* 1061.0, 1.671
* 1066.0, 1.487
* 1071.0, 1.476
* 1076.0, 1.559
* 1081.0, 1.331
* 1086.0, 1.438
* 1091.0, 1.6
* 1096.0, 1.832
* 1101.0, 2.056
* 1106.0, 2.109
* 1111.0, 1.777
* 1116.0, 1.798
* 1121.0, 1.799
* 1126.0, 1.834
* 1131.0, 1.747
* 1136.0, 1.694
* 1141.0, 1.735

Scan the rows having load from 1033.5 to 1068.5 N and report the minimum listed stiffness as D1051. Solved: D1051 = 1.487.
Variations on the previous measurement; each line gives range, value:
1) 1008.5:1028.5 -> 1.709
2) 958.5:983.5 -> 1.655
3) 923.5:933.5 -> 1.738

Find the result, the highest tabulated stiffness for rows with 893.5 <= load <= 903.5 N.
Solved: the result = 1.599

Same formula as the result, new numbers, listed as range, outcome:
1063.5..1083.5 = 1.559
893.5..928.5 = 1.808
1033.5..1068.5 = 1.816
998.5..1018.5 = 2.363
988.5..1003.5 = 2.288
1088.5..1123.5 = 2.109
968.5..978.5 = 1.724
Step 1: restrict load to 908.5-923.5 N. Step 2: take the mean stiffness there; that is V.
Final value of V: 1.67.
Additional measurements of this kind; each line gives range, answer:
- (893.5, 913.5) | 1.6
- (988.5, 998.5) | 1.99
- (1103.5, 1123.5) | 1.87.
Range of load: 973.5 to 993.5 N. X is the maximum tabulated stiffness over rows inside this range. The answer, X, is 1.978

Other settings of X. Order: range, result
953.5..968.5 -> 1.841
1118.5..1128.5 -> 1.834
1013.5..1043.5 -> 2.027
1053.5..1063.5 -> 1.701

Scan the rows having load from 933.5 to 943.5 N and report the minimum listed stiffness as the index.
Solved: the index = 1.598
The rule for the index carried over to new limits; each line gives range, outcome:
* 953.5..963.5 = 1.754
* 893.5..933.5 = 1.541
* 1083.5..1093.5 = 1.438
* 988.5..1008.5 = 1.978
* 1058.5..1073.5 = 1.476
